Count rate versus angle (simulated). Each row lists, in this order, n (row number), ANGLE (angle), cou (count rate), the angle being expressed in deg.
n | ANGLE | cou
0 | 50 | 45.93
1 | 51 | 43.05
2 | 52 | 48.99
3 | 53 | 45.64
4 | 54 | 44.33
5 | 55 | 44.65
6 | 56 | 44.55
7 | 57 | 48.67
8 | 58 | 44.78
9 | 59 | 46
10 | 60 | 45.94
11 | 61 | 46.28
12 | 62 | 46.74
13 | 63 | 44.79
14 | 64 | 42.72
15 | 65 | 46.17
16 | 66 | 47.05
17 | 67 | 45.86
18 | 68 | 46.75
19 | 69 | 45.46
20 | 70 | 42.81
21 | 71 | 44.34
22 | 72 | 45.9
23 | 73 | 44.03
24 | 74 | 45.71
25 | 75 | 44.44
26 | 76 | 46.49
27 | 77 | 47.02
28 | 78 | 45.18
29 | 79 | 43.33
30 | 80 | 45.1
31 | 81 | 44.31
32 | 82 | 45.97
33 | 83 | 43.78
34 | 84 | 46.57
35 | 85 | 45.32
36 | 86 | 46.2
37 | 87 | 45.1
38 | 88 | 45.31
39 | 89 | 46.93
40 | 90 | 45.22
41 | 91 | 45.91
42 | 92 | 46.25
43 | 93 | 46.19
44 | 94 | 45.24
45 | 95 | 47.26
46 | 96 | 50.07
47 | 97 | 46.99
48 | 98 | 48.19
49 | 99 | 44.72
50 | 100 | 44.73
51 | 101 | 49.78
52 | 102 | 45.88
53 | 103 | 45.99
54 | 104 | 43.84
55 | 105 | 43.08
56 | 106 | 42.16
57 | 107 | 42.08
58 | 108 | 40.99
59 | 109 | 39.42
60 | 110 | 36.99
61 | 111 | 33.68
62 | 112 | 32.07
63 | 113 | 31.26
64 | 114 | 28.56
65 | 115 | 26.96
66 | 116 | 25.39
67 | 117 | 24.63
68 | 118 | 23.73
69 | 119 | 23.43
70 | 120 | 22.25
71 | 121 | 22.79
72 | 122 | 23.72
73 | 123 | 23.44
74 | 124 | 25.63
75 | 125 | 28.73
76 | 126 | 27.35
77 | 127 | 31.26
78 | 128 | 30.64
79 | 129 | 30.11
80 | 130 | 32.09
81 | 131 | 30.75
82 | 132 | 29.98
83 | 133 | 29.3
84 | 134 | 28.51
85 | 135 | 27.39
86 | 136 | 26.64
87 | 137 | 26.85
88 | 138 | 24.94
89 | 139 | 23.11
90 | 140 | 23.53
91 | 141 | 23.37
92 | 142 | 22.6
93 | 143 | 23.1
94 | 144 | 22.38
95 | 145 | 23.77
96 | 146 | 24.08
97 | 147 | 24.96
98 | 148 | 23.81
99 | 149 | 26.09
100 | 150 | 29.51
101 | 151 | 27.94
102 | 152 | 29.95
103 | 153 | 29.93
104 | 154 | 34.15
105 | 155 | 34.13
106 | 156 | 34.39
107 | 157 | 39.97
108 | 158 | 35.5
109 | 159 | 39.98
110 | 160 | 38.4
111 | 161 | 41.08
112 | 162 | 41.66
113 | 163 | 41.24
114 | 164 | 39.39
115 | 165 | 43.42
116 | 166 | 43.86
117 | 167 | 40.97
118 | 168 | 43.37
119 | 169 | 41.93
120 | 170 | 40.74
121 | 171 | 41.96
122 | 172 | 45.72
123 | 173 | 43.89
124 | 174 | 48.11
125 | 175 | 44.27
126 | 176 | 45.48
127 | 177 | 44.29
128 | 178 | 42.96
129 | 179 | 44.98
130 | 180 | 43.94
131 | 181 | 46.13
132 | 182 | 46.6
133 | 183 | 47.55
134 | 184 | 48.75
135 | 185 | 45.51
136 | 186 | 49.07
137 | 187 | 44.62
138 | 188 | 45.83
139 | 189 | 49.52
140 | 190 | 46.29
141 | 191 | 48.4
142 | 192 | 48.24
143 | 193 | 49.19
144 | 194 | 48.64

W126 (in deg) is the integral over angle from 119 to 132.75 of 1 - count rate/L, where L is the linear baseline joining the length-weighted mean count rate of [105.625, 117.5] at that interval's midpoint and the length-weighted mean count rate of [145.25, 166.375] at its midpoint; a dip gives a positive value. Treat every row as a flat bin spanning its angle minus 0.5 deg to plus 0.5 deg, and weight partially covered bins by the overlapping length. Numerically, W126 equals 2.6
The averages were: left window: 33.6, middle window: 27.5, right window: 34.3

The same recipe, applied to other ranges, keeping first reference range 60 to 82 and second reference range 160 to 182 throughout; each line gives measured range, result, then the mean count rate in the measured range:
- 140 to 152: 5.2 deg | 24.9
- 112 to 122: 4.2 deg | 25.7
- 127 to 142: 5.6 deg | 27.6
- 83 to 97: -0.4 deg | 46.2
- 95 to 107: -0.3 deg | 45.8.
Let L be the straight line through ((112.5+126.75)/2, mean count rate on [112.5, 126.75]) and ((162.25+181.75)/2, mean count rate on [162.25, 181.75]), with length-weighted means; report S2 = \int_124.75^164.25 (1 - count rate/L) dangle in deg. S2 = 4.71 deg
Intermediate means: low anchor 25.7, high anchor 43.5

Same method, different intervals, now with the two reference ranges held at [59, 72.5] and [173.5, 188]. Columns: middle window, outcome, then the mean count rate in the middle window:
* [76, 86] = 0.1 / 45.3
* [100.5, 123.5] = 6.1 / 33.6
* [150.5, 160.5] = 2.5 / 34.4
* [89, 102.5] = -0.3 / 46.7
